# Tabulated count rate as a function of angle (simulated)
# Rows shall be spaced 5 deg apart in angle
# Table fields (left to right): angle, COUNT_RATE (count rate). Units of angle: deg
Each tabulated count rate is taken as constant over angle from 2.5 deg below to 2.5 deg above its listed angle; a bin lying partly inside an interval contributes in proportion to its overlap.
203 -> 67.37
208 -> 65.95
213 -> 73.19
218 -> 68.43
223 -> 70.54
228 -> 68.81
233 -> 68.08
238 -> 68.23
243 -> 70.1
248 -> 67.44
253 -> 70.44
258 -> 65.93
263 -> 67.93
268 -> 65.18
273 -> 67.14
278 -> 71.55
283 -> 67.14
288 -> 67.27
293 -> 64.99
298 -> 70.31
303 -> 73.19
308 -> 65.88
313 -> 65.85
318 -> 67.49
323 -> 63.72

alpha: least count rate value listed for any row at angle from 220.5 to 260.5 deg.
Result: 65.93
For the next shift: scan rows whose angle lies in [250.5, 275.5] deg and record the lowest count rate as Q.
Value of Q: 65.18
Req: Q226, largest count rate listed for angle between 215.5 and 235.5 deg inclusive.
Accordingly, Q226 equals 70.54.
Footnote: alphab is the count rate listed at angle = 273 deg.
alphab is 67.14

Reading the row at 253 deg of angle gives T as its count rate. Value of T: 70.44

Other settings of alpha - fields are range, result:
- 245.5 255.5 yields 67.44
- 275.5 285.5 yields 67.14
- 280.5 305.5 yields 64.99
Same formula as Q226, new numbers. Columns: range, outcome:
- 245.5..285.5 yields 71.55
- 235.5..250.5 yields 70.1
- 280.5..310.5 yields 73.19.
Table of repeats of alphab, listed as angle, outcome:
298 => 70.31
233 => 68.08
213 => 73.19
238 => 68.23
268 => 65.18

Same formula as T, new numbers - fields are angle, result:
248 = 67.44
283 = 67.14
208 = 65.95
